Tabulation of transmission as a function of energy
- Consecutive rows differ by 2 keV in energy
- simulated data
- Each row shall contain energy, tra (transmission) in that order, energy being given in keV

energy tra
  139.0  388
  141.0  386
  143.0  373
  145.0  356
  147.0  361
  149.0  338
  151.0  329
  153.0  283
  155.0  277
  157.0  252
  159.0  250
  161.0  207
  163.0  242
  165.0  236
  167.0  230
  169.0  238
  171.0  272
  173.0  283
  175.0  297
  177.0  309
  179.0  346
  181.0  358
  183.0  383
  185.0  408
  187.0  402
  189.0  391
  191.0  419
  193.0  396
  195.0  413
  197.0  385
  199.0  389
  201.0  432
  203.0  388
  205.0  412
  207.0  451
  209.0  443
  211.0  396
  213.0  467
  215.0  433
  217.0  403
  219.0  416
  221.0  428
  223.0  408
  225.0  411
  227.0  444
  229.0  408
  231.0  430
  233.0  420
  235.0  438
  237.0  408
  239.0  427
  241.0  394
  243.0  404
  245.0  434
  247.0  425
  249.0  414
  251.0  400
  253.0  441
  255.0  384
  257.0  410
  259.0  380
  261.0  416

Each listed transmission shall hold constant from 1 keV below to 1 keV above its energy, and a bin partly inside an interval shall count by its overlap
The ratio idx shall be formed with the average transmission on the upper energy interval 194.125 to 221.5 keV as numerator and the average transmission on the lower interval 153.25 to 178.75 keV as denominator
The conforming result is 1.60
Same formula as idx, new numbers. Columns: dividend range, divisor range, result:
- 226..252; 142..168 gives 1.46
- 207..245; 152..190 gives 1.42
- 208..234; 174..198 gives 1.13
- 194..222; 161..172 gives 1.74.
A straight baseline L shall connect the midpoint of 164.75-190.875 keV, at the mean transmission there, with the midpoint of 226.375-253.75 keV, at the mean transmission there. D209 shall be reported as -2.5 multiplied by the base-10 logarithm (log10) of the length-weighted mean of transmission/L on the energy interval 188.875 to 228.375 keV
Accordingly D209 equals -0.124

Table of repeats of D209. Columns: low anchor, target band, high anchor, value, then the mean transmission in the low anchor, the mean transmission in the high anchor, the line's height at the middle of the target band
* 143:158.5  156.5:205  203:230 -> 0.109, 315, 423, 365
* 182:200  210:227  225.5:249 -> -0.026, 398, 421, 412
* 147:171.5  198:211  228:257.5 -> -0.198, 267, 416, 348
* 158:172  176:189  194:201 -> -0.133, 239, 401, 326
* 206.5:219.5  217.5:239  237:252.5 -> 0.003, 430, 414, 422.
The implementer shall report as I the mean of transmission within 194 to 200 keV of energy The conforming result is 396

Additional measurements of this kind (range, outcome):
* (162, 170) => 236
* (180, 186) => 383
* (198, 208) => 414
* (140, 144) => 380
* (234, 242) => 417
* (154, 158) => 264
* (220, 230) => 420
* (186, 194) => 402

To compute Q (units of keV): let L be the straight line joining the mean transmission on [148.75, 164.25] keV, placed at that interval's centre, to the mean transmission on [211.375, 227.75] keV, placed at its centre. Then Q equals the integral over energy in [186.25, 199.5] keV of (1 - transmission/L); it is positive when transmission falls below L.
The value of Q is -1.5 keV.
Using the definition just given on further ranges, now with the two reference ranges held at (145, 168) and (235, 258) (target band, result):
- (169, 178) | 0.5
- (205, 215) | -2.2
